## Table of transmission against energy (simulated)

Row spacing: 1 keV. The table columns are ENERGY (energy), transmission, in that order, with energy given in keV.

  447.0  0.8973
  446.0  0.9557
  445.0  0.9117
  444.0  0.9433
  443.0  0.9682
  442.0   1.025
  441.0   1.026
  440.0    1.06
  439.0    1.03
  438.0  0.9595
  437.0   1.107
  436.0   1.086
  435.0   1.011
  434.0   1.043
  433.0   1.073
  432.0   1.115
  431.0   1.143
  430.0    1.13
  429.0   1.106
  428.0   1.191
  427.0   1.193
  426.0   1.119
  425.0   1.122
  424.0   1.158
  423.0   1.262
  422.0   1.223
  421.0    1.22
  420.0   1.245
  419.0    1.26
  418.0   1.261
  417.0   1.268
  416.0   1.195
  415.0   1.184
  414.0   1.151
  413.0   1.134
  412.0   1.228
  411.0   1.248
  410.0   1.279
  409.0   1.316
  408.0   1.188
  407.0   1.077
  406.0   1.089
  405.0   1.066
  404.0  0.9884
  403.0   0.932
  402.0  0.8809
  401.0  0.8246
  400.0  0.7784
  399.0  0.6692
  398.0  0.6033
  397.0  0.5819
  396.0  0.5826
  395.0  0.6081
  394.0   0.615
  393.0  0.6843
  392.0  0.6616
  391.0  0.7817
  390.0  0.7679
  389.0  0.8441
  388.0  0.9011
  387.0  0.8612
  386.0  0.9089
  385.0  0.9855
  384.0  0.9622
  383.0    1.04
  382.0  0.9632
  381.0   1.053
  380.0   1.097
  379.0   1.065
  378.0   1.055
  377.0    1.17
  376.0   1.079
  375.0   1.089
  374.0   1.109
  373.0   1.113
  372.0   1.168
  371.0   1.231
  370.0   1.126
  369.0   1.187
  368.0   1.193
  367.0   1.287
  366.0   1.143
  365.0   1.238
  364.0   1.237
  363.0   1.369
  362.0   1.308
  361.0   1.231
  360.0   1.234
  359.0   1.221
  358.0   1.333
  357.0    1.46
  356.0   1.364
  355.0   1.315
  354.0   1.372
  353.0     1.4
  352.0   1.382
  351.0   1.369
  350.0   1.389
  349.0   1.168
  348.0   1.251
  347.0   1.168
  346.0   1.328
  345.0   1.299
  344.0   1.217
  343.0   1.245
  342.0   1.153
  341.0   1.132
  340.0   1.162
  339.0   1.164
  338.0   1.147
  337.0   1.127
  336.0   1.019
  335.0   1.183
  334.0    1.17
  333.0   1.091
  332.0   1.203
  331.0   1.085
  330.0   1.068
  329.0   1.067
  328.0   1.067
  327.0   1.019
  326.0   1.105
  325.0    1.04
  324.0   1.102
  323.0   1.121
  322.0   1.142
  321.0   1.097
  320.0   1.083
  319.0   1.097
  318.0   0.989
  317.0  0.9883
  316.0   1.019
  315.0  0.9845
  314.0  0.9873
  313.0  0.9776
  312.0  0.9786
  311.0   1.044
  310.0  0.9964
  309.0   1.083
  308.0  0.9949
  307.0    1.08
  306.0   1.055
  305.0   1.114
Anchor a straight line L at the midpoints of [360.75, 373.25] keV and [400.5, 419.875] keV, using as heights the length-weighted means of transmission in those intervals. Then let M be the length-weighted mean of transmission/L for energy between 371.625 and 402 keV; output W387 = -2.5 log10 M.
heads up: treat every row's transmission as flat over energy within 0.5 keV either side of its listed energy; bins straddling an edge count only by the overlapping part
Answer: 0.32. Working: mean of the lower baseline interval 1.22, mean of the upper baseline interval 1.14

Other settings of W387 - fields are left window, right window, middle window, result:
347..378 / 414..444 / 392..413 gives 0.27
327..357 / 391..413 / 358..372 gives -0.13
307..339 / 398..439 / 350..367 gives -0.21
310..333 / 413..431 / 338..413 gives 0.03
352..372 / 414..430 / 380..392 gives 0.34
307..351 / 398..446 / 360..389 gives -0.01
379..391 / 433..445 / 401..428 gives -0.18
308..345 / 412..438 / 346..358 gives -0.20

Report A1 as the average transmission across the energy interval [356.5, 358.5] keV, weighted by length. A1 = 1.4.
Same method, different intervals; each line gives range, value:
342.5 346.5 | 1.27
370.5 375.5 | 1.14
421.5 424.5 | 1.21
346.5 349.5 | 1.2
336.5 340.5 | 1.15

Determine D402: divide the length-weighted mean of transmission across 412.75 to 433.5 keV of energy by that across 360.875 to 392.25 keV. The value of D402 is 1.10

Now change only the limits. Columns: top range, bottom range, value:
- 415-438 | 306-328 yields 1.11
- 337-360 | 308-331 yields 1.21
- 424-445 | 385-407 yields 1.33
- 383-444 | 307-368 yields 0.87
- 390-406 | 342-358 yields 0.58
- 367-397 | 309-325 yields 0.92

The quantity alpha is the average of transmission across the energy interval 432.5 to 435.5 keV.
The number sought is 1.04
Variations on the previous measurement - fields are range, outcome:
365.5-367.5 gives 1.21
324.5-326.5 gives 1.07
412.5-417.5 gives 1.19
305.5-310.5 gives 1.04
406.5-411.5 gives 1.22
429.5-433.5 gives 1.12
